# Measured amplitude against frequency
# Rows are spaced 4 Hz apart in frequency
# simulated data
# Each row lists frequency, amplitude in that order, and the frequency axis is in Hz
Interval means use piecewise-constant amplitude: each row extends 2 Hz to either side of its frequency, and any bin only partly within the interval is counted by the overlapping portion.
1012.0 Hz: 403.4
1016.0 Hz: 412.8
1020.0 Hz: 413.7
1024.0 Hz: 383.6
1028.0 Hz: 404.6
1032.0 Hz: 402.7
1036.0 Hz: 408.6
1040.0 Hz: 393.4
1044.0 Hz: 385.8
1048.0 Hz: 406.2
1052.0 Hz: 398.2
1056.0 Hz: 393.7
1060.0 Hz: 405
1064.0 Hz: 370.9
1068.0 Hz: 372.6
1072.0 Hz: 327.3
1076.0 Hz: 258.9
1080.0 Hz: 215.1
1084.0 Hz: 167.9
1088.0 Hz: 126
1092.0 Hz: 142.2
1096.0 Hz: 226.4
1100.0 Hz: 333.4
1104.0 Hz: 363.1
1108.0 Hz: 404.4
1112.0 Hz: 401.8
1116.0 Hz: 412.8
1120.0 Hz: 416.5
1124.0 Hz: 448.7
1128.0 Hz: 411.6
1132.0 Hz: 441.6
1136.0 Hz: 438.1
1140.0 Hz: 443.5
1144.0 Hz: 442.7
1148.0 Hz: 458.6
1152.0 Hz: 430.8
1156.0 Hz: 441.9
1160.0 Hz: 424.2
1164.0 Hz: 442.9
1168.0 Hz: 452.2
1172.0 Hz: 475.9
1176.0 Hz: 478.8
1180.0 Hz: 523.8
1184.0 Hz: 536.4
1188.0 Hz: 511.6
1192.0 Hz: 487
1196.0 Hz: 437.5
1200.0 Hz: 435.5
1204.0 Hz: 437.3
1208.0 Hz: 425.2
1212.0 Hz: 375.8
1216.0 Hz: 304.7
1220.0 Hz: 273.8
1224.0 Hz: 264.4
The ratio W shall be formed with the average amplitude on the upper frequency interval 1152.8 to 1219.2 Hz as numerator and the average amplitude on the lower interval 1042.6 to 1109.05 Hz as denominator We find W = 1.4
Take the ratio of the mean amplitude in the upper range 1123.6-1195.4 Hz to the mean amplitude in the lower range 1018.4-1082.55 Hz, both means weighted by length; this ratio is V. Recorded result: 1.25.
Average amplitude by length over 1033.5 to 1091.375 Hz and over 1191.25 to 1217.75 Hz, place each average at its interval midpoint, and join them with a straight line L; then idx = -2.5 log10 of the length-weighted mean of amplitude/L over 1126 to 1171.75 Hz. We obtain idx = -0.16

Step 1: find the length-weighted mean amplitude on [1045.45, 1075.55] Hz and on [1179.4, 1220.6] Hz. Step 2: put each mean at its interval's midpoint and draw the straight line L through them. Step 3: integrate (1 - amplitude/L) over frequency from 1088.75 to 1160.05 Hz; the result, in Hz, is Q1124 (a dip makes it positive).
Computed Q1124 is 2.8 Hz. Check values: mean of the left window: 376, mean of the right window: 434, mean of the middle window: 388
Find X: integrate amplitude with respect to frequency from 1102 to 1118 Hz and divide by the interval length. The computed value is 396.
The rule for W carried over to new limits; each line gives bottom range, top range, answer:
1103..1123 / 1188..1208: 1.12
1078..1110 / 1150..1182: 1.86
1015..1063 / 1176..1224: 1.07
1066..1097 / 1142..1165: 1.92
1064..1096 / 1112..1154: 1.81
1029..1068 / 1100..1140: 1.04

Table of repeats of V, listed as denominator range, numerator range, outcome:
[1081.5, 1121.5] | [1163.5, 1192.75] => 1.65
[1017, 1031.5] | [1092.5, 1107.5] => 0.75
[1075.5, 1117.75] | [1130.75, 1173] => 1.60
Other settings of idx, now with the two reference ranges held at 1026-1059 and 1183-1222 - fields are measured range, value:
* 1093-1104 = 0.40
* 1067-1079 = 0.30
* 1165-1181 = -0.15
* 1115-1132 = -0.04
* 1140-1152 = -0.09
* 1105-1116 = 0.02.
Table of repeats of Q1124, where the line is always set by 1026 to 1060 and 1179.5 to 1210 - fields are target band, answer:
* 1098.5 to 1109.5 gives 1.59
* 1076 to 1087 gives 5.79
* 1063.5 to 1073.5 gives 1.34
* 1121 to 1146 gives 0.33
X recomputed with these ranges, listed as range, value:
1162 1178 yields 462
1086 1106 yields 238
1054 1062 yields 399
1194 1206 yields 437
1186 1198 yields 479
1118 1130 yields 426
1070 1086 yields 242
